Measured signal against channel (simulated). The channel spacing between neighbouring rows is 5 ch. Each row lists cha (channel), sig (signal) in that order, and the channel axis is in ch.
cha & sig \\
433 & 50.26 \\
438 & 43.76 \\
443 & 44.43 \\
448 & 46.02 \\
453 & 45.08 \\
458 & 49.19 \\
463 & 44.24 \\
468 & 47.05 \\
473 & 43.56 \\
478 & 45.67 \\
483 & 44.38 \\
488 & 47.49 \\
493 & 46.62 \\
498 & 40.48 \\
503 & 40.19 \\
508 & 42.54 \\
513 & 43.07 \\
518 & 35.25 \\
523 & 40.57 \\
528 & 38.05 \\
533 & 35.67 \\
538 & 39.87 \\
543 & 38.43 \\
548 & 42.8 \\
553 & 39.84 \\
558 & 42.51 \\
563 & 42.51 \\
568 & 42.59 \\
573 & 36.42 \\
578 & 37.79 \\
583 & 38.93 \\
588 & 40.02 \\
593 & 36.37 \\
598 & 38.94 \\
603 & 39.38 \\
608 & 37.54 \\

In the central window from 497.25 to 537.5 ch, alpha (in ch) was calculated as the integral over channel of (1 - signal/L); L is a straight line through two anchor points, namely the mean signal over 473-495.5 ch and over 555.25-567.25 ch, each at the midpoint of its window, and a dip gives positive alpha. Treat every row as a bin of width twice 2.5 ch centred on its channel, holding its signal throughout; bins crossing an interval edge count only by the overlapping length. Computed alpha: 4.5 ch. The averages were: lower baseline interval 45.8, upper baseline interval 42.5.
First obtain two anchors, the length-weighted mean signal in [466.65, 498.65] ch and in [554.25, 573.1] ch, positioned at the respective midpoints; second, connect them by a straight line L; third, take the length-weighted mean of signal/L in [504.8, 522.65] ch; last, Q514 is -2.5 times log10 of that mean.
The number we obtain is 0.09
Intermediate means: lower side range 45.2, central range 40.3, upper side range 41.5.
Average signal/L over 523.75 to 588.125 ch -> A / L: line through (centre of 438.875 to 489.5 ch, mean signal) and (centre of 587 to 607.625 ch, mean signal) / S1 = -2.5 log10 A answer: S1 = 0.03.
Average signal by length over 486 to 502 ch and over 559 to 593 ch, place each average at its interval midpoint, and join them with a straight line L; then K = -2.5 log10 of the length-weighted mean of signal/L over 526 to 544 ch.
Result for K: 0.11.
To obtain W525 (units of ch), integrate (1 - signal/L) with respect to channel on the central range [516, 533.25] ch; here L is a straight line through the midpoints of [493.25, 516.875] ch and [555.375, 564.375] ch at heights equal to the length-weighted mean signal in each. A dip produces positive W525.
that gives 1.8 ch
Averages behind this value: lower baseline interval 41.7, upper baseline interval 42.5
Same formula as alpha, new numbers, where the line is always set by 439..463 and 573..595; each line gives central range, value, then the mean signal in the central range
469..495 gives -0.9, 45.6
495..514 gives 0.5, 41.6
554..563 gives -0.6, 42.1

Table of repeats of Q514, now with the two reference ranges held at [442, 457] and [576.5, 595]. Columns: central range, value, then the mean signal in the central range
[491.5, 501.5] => 0.01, 42.9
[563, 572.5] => -0.05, 41.3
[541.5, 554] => -0.01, 40.6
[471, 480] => -0.01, 44.6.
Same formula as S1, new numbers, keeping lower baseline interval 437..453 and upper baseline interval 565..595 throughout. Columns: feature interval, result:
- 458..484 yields -0.04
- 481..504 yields -0.03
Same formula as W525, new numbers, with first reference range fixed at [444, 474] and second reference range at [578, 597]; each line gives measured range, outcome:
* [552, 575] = -0.6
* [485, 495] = -0.6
